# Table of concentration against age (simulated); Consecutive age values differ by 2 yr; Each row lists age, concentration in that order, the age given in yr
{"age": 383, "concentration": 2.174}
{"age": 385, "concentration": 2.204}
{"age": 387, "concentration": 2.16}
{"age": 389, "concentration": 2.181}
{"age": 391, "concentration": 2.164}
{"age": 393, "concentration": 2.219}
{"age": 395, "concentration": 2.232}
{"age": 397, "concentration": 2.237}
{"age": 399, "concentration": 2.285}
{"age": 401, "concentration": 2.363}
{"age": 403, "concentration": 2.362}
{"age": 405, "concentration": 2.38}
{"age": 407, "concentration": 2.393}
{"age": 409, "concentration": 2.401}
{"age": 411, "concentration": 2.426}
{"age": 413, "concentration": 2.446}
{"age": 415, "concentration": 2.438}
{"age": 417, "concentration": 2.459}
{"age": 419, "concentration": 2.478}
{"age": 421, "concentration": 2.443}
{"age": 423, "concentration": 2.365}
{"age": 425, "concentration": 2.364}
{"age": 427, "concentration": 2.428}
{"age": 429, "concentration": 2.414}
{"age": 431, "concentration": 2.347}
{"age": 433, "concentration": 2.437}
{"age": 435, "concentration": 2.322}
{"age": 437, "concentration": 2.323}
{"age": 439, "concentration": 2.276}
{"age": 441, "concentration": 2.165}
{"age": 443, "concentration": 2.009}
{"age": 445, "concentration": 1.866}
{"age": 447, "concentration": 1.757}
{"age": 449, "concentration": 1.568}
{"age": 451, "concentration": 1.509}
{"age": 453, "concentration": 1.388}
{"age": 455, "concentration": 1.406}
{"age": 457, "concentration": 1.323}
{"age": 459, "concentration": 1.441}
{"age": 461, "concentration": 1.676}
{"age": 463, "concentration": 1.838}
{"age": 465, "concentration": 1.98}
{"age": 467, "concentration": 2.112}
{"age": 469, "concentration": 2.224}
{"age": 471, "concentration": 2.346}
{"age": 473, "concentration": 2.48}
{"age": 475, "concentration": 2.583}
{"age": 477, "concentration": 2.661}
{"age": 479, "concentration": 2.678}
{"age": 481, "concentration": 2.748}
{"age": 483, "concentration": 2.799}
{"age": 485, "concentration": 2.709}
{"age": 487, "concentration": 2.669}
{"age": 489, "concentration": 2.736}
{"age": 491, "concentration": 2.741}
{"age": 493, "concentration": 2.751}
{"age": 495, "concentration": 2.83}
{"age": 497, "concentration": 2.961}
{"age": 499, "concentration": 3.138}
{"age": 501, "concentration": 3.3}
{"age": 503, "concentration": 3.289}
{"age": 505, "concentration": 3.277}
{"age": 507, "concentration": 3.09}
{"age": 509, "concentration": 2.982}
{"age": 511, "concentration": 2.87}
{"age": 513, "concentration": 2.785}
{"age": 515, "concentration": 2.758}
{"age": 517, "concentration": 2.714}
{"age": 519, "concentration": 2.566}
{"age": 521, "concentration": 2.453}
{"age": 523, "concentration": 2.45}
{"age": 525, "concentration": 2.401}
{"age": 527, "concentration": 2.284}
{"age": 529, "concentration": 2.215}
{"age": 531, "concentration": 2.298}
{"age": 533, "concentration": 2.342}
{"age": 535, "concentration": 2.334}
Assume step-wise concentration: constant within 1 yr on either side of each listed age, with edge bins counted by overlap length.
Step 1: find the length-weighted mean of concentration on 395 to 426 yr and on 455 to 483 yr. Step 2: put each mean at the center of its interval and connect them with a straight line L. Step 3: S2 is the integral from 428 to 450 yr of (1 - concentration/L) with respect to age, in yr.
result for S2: 1.4 yr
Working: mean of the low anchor 2.38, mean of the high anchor 2.16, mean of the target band 2.13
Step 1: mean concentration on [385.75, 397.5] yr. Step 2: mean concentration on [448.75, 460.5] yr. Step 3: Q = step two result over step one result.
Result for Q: 0.66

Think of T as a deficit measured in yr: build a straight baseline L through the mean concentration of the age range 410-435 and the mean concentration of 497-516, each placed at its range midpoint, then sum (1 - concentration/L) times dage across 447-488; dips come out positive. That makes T 10.0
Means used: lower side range 2.42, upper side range 3.05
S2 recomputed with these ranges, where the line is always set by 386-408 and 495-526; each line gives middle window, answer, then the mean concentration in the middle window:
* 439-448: 1.9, 1.99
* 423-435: 0.2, 2.39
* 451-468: 6.3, 1.64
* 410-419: -0.3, 2.45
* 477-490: 0.0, 2.72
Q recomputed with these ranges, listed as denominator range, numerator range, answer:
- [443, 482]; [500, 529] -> 1.41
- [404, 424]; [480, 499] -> 1.15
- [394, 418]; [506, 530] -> 1.11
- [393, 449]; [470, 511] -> 1.24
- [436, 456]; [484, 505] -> 1.60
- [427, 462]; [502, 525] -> 1.48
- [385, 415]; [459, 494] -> 1.05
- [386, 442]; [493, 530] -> 1.20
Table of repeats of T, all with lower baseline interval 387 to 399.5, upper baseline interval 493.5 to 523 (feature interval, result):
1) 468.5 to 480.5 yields 0.84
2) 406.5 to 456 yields 5.16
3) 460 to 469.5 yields 2.50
